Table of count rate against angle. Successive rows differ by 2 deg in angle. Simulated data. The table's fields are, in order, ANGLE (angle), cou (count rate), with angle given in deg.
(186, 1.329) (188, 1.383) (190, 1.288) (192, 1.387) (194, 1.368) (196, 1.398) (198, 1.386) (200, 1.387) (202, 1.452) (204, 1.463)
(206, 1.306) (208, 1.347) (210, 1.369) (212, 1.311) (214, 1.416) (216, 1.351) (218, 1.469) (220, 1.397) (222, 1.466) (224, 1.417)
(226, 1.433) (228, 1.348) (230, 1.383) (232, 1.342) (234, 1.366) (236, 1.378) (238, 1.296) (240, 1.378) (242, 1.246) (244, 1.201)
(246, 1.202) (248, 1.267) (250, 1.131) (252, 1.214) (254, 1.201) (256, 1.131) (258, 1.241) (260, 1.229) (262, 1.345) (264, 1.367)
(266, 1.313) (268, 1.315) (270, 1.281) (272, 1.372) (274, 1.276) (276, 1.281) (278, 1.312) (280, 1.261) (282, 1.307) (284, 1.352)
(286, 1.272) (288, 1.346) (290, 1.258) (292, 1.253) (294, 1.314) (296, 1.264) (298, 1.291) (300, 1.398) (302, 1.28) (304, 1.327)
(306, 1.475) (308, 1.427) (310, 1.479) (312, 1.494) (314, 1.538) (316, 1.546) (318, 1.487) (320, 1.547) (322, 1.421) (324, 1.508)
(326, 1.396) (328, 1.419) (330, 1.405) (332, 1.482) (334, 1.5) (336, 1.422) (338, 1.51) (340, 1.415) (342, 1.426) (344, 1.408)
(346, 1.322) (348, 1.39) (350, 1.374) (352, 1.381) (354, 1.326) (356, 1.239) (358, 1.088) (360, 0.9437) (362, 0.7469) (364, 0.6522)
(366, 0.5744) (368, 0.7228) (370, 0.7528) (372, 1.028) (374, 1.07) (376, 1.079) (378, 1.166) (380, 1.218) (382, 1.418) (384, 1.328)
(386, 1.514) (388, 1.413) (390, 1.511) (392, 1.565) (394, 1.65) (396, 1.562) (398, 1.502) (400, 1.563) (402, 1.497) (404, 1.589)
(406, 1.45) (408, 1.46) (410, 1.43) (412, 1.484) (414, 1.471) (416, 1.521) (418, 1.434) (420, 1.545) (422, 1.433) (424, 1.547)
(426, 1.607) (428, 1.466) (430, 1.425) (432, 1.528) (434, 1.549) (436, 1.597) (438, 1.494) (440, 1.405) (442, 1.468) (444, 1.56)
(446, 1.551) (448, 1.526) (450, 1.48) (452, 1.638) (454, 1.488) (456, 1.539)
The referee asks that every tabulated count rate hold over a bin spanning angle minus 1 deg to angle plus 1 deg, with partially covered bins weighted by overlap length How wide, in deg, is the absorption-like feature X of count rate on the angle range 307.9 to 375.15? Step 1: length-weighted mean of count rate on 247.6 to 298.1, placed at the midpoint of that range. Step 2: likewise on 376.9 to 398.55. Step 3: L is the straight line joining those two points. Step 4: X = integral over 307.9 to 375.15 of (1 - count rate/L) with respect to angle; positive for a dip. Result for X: 4.5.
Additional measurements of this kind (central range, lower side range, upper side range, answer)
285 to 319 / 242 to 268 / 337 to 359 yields -2.1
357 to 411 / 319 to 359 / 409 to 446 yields 7.9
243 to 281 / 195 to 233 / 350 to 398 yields 2.0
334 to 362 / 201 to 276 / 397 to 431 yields 2.3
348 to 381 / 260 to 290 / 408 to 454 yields 9.0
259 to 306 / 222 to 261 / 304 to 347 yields 2.1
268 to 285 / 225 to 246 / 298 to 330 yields 1.0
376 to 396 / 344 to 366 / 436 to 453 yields -2.2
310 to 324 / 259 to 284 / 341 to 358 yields -1.9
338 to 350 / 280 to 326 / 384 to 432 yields 0.3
